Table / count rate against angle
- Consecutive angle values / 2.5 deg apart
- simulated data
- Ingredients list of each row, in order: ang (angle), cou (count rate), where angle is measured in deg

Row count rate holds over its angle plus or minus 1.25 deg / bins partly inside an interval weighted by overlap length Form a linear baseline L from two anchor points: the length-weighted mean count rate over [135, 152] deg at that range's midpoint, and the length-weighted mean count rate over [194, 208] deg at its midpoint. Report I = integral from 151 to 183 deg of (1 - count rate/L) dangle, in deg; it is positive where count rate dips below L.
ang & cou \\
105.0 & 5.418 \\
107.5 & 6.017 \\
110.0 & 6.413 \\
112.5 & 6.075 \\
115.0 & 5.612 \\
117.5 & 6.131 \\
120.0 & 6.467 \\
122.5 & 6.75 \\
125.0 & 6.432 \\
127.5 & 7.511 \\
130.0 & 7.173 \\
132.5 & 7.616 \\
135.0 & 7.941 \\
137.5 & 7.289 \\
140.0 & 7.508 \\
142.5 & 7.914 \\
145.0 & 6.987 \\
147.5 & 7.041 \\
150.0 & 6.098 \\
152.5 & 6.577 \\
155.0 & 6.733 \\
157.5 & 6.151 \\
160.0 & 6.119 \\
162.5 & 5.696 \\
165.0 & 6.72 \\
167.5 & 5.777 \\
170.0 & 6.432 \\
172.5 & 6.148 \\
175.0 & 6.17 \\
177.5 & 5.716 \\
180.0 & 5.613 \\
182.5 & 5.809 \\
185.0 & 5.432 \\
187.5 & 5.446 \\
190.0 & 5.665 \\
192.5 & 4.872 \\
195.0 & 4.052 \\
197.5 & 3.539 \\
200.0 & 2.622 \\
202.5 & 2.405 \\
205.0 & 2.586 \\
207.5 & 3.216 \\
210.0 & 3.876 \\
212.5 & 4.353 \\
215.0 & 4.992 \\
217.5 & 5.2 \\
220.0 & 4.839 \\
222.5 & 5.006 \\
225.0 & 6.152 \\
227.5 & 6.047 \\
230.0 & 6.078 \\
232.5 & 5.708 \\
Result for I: -4.17 deg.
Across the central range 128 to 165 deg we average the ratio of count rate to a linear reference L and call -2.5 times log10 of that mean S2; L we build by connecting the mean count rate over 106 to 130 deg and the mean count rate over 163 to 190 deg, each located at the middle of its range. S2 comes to -0.125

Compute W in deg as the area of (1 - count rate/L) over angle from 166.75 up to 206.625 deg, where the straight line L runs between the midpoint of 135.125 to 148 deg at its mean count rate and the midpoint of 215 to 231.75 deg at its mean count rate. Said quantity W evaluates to 9.68 deg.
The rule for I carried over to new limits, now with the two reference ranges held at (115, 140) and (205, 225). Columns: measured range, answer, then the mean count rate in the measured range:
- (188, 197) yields 0.6 deg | 4.8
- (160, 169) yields -0.2 deg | 6.08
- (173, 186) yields -0.7 deg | 5.78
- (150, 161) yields -0.3 deg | 6.37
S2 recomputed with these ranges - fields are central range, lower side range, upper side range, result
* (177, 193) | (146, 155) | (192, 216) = -0.19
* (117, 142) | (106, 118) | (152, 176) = -0.17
